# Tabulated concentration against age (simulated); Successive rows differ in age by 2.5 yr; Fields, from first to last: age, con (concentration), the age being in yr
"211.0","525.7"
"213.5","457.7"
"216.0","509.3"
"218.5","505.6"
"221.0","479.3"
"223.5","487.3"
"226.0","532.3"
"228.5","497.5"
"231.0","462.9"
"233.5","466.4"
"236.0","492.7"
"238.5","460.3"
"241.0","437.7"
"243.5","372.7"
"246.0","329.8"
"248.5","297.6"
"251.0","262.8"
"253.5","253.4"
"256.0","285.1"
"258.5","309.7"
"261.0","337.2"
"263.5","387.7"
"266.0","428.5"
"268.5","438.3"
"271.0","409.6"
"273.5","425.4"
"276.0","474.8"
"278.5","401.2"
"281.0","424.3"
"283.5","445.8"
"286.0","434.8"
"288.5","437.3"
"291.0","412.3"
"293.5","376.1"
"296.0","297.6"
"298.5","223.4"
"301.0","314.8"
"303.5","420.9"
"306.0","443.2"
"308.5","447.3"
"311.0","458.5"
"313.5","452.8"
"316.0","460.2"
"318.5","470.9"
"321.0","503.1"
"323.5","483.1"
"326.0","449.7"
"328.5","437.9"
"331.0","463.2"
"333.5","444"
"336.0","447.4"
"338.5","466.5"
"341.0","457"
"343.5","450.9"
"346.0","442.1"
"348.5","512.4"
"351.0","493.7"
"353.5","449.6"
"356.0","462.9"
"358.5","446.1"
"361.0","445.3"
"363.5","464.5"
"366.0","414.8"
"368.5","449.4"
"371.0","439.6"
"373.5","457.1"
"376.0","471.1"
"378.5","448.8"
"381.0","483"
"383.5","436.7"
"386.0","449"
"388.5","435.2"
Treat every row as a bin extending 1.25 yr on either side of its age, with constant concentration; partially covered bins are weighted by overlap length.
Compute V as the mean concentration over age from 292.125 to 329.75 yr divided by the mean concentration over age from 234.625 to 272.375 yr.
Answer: 1.13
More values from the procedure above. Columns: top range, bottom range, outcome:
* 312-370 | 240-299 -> 1.23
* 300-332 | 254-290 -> 1.12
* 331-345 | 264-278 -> 1.05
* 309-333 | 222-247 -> 1.02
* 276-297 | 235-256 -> 1.15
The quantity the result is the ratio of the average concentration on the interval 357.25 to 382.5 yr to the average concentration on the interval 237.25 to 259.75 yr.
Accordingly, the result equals 1.35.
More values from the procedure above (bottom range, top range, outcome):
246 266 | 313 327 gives 1.50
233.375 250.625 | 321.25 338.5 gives 1.15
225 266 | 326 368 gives 1.18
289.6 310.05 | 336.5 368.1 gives 1.24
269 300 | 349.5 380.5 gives 1.14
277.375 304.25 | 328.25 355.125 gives 1.21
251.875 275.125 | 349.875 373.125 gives 1.24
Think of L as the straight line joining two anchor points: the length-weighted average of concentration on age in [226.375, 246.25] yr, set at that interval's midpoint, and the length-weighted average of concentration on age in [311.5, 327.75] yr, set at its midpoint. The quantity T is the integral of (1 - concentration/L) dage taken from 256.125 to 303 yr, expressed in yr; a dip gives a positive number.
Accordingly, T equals 7.5 yr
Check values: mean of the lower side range 450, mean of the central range 386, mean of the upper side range 468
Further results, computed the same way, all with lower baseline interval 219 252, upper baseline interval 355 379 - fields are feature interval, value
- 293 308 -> 3.1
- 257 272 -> 1.8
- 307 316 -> -0.2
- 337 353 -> -0.8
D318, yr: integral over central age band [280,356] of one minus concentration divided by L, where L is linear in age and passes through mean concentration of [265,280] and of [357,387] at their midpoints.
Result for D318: 0.8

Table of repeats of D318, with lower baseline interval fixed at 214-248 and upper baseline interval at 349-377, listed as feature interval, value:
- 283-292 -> 0.5 yr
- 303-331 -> -0.1 yr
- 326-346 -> 0.2 yr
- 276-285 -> 0.5 yr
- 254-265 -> 3.2 yr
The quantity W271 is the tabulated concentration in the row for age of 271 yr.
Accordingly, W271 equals 409.6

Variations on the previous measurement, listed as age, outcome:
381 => 483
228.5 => 497.5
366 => 414.8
